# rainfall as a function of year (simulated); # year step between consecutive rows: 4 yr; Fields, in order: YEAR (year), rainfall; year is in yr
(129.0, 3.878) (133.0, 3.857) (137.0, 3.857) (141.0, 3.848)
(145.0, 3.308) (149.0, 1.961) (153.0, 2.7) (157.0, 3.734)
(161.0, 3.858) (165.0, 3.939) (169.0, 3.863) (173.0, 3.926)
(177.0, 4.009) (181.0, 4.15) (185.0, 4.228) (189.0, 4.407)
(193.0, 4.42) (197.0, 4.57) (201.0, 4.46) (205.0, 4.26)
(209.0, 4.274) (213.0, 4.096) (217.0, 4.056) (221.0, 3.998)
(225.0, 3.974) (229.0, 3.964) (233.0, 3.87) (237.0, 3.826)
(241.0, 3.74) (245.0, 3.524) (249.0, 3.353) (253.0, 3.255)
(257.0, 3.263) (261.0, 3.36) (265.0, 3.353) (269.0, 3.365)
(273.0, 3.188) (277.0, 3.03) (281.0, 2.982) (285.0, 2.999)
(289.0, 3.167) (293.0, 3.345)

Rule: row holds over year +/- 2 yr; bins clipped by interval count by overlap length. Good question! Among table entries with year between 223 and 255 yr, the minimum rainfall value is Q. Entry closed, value 3.255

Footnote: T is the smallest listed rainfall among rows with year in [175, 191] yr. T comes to 4.009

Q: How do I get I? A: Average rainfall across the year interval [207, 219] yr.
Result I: 4.14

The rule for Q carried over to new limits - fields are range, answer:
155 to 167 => 3.734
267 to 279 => 3.03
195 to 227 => 3.974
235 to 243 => 3.74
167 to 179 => 3.863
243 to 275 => 3.188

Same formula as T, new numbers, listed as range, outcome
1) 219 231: 3.964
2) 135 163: 1.961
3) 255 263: 3.263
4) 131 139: 3.857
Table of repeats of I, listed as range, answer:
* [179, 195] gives 4.3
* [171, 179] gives 3.97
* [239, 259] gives 3.43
